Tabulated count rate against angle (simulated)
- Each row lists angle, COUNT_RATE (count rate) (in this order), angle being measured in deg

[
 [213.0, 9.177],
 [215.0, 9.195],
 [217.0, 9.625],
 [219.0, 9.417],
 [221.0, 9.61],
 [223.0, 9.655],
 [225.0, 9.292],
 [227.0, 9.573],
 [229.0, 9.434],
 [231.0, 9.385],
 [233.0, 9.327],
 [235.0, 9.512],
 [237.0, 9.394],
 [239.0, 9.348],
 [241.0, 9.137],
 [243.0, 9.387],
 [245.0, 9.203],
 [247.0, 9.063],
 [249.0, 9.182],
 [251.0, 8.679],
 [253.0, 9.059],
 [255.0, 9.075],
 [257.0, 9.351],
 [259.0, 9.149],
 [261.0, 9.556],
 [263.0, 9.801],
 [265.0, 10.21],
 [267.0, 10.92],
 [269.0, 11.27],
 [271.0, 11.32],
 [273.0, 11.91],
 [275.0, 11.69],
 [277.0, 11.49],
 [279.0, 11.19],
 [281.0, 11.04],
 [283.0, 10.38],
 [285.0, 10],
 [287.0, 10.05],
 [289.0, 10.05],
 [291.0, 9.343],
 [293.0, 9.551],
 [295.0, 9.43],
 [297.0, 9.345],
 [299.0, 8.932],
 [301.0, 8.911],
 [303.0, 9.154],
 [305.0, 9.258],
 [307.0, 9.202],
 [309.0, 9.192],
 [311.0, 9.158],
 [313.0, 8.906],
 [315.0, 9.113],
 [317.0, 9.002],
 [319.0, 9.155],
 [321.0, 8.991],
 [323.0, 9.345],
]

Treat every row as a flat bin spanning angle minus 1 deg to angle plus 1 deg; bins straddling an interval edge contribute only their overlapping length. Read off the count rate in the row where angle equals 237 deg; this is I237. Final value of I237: 9.394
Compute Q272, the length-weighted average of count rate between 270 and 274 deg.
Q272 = 11.6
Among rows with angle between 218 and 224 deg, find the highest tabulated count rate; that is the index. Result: 9.655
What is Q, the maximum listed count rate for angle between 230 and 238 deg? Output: 9.512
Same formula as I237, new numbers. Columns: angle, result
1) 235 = 9.512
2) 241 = 9.137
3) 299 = 8.932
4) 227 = 9.573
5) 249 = 9.182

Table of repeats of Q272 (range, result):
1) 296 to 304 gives 9.09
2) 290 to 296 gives 9.44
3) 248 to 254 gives 8.97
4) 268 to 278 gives 11.5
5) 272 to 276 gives 11.8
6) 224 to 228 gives 9.43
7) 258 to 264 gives 9.5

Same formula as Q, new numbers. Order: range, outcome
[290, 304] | 9.551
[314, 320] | 9.155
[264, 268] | 10.92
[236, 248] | 9.394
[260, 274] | 11.91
